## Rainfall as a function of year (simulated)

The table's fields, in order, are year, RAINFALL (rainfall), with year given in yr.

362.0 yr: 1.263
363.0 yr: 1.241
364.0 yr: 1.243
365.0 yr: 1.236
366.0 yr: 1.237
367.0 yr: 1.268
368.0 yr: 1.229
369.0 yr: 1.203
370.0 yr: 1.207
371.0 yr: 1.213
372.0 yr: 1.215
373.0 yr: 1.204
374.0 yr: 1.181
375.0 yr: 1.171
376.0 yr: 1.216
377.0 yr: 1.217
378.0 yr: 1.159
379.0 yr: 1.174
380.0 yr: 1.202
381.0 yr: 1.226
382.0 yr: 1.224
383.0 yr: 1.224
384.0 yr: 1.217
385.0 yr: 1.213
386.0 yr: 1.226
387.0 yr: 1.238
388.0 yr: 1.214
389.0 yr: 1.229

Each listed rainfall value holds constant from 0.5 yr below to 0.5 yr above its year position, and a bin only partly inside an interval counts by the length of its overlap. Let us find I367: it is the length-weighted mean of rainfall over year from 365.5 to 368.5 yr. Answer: 1.24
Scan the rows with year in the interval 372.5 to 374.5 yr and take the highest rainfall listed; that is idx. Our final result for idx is 1.204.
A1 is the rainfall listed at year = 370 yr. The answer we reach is 1.207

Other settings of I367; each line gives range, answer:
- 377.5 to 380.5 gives 1.18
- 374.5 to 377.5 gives 1.2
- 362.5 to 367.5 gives 1.24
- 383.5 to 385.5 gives 1.22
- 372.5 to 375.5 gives 1.19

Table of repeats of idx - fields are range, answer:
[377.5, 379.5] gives 1.174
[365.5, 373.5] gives 1.268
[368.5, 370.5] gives 1.207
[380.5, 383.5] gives 1.226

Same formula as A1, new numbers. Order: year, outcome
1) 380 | 1.202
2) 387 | 1.238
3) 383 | 1.224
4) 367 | 1.268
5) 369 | 1.203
